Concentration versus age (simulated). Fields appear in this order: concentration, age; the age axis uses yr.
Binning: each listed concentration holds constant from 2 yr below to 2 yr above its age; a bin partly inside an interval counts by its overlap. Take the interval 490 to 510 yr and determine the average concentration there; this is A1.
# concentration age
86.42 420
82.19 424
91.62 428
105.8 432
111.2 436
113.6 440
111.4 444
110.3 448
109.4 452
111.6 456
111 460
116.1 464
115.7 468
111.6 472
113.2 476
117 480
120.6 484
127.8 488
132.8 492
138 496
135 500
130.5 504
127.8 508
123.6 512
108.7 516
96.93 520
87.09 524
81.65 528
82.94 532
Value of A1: 133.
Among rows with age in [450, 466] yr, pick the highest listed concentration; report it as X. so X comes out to 116.1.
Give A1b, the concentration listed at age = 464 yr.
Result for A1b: 116.1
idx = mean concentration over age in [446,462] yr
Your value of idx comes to 111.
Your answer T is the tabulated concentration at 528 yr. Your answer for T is 81.65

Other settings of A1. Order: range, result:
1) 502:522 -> 118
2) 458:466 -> 114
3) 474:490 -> 120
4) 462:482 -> 115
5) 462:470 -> 116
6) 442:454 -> 110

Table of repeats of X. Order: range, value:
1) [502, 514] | 130.5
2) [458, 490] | 127.8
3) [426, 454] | 113.6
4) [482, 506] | 138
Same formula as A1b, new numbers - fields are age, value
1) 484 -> 120.6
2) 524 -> 87.09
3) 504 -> 130.5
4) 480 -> 117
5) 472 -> 111.6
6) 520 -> 96.93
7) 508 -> 127.8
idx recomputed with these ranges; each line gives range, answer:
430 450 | 110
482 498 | 130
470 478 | 112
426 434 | 98.7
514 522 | 103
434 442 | 112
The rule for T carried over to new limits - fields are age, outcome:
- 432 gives 105.8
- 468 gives 115.7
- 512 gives 123.6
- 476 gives 113.2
